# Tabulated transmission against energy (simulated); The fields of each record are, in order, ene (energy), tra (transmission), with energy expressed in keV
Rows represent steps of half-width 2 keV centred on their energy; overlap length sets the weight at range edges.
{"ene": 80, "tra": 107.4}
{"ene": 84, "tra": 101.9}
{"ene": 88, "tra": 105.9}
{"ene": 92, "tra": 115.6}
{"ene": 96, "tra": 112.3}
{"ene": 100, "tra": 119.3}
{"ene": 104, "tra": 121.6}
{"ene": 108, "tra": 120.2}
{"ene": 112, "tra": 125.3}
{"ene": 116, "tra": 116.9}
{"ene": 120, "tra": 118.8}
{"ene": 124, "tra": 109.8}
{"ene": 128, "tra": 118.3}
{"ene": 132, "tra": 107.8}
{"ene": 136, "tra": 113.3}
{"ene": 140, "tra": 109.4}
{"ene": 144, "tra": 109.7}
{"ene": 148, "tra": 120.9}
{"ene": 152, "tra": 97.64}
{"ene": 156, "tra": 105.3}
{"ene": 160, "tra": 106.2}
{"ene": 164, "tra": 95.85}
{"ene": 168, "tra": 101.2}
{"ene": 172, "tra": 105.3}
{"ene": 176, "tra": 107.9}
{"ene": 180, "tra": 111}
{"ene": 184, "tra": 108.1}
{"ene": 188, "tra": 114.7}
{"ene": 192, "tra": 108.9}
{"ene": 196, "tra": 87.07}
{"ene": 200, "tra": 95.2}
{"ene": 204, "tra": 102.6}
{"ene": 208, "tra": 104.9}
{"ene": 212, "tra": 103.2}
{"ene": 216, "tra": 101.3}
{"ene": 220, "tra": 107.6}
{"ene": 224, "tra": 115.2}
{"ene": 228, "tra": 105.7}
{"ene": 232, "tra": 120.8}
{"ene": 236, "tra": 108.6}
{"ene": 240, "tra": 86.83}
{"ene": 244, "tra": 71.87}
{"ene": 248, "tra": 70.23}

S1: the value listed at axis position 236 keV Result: 108.6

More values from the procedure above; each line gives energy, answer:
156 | 105.3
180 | 111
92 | 115.6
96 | 112.3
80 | 107.4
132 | 107.8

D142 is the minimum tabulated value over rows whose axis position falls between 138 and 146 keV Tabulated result 109.4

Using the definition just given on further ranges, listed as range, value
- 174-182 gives 107.9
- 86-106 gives 105.9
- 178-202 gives 87.07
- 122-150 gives 107.8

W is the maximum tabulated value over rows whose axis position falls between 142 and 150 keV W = 120.9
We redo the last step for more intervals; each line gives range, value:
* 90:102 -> 119.3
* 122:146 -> 118.3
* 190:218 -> 108.9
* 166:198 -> 114.7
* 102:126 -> 125.3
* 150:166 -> 106.2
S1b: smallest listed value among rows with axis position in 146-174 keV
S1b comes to 95.85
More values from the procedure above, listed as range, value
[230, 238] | 108.6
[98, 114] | 119.3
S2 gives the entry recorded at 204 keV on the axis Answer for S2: 102.6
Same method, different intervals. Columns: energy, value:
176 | 107.9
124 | 109.8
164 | 95.85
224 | 115.2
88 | 105.9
